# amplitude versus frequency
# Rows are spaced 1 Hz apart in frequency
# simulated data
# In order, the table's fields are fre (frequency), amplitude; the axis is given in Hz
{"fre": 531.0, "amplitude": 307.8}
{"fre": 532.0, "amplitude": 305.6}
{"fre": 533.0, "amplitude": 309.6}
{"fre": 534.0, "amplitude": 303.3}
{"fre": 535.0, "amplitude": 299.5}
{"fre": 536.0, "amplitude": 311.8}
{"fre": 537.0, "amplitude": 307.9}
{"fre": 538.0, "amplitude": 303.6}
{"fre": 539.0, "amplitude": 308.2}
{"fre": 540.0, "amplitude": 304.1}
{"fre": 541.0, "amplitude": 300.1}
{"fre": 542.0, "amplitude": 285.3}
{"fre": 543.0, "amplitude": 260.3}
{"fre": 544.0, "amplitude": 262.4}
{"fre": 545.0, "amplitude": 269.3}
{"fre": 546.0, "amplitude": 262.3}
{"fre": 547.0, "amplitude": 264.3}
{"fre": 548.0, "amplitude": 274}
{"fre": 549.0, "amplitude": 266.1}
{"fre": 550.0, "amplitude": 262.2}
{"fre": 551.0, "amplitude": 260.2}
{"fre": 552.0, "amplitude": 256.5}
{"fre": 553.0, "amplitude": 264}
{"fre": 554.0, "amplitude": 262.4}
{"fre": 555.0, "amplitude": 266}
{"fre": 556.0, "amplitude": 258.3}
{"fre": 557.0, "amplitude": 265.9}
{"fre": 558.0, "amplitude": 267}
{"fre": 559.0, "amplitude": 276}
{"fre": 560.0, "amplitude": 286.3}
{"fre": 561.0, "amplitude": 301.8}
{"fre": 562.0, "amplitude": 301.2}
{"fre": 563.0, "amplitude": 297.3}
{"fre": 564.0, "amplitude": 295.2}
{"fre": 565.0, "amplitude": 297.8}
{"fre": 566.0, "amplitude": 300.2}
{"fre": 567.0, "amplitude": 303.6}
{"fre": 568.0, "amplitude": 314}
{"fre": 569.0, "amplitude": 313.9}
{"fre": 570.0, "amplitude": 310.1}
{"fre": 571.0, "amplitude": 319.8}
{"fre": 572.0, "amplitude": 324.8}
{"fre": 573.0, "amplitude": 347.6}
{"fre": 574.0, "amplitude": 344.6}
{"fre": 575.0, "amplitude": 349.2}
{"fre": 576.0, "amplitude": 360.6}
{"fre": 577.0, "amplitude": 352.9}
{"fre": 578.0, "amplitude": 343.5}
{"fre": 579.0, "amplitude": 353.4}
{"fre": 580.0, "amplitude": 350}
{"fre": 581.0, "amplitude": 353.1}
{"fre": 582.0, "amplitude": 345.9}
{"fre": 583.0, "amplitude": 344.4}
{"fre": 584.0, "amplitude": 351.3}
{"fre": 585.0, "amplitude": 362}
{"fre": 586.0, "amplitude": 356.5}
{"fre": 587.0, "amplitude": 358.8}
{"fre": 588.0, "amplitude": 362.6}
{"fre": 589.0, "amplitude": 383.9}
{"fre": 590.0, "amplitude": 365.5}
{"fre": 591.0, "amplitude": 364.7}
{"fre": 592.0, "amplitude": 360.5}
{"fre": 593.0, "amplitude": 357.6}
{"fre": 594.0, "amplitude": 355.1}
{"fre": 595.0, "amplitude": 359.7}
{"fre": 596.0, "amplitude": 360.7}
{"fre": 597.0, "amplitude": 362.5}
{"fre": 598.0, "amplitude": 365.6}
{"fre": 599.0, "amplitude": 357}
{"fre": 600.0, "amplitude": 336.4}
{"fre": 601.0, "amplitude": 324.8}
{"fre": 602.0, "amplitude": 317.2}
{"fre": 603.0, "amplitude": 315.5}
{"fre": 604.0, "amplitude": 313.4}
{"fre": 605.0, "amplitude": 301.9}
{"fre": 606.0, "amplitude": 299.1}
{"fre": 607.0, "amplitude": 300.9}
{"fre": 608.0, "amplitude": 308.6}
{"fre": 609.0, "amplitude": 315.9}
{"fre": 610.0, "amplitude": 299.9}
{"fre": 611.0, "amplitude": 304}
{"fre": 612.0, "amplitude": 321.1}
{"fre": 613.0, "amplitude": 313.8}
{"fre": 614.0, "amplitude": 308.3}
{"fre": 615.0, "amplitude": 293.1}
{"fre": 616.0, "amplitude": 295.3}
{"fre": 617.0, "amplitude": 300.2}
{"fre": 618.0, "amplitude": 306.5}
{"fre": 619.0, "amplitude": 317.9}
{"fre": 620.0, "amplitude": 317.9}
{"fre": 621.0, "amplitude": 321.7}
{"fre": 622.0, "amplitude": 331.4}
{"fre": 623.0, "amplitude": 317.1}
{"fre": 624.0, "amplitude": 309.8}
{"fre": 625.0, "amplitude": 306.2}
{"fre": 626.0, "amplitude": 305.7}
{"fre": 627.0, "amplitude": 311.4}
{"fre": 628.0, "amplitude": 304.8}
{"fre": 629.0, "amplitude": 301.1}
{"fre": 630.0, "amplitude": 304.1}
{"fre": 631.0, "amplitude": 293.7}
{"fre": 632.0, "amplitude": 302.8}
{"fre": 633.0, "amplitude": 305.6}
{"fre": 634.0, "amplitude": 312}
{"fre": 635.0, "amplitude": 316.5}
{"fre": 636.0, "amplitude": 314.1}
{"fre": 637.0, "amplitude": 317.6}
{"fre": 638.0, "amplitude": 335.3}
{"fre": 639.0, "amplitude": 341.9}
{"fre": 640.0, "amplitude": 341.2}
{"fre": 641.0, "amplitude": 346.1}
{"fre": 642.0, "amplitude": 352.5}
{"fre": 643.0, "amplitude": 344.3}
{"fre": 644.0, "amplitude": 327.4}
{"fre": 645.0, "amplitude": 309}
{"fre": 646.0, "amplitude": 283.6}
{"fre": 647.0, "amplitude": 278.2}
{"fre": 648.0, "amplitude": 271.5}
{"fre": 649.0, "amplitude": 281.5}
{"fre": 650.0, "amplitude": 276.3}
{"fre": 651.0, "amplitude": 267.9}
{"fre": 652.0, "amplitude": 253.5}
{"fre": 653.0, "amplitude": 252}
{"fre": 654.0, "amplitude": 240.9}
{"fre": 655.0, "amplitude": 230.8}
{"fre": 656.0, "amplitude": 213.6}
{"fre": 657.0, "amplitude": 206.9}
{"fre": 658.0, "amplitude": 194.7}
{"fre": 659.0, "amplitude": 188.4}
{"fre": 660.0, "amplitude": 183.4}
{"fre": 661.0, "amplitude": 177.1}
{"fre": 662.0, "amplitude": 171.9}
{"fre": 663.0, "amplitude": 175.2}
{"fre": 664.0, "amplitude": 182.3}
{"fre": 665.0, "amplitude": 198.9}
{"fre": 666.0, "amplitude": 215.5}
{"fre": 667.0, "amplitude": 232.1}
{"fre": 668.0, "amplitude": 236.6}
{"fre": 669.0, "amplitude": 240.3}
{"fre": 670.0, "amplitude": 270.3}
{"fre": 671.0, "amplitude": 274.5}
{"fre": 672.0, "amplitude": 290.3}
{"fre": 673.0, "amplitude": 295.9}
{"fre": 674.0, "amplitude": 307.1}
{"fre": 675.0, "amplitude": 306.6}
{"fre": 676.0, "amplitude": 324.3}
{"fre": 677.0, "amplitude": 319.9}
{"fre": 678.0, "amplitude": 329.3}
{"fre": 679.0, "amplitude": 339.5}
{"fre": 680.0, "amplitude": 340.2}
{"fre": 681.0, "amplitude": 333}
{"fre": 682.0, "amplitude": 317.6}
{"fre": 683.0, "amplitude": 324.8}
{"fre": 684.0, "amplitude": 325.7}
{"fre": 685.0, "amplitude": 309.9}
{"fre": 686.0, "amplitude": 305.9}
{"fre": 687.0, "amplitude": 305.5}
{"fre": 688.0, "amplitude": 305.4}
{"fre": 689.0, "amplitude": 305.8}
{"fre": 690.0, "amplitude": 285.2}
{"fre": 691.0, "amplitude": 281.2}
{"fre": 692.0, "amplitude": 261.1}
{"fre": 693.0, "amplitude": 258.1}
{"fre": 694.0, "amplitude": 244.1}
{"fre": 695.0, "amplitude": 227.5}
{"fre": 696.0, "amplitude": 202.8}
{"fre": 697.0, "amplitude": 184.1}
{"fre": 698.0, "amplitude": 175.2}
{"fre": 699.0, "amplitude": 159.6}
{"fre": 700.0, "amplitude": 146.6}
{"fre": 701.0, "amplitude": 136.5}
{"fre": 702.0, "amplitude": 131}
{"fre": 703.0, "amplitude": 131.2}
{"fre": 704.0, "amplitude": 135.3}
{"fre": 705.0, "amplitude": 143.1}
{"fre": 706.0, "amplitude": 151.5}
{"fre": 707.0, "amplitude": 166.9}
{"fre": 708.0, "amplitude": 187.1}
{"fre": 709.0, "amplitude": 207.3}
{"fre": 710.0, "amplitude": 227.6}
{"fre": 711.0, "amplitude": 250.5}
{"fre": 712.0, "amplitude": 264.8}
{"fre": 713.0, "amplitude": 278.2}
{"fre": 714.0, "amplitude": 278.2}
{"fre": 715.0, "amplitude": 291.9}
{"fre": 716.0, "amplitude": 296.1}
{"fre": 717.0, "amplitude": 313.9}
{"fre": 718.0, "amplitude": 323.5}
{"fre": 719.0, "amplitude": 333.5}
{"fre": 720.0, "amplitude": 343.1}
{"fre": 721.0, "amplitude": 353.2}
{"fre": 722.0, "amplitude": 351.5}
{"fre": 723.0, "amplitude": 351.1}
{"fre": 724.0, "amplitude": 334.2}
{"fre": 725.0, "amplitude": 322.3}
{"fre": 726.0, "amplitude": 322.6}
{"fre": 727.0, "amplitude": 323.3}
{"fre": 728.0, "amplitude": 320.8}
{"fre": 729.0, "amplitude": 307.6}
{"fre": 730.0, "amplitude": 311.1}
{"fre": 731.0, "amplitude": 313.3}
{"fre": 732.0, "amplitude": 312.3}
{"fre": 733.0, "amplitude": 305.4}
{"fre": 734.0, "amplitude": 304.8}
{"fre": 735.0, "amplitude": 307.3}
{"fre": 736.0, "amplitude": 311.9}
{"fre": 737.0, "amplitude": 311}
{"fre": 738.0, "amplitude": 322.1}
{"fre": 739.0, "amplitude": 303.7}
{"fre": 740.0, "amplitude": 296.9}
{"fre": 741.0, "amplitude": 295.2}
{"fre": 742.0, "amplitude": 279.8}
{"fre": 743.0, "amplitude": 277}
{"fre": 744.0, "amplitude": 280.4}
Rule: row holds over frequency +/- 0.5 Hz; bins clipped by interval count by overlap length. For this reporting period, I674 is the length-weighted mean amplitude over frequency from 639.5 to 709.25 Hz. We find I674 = 250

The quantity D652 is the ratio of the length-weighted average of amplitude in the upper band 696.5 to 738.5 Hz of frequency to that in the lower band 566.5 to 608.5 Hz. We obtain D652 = 0.8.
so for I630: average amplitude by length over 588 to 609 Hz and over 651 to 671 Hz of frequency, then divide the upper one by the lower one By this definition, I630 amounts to 0.64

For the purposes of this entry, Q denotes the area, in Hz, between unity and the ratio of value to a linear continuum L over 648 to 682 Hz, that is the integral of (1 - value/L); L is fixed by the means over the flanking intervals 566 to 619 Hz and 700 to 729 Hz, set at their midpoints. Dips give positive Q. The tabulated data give 4.0 Hz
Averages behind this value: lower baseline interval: 334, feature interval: 254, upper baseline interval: 259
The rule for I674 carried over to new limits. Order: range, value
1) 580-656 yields 319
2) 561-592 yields 337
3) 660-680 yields 257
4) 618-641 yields 315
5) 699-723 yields 237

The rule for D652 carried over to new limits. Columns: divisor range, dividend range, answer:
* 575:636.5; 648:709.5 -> 0.73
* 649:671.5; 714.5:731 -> 1.45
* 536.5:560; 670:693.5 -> 1.11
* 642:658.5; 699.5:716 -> 0.74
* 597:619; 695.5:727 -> 0.77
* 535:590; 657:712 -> 0.78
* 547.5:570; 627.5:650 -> 1.11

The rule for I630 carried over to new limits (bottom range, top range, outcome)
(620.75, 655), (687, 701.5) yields 0.75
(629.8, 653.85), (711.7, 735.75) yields 1.04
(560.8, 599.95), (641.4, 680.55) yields 0.77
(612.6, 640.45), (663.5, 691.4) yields 0.93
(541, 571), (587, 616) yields 1.19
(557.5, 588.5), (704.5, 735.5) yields 0.88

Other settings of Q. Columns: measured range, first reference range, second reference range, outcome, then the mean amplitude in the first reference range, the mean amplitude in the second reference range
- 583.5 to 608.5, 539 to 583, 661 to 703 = -5.0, 300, 256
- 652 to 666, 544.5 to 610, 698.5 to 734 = 4.0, 318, 261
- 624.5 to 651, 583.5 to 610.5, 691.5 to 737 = 0.2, 341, 258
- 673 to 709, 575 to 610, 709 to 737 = 7.8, 344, 308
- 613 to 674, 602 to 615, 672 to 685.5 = 6.8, 308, 320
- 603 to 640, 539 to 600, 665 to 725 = -2.0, 316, 264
